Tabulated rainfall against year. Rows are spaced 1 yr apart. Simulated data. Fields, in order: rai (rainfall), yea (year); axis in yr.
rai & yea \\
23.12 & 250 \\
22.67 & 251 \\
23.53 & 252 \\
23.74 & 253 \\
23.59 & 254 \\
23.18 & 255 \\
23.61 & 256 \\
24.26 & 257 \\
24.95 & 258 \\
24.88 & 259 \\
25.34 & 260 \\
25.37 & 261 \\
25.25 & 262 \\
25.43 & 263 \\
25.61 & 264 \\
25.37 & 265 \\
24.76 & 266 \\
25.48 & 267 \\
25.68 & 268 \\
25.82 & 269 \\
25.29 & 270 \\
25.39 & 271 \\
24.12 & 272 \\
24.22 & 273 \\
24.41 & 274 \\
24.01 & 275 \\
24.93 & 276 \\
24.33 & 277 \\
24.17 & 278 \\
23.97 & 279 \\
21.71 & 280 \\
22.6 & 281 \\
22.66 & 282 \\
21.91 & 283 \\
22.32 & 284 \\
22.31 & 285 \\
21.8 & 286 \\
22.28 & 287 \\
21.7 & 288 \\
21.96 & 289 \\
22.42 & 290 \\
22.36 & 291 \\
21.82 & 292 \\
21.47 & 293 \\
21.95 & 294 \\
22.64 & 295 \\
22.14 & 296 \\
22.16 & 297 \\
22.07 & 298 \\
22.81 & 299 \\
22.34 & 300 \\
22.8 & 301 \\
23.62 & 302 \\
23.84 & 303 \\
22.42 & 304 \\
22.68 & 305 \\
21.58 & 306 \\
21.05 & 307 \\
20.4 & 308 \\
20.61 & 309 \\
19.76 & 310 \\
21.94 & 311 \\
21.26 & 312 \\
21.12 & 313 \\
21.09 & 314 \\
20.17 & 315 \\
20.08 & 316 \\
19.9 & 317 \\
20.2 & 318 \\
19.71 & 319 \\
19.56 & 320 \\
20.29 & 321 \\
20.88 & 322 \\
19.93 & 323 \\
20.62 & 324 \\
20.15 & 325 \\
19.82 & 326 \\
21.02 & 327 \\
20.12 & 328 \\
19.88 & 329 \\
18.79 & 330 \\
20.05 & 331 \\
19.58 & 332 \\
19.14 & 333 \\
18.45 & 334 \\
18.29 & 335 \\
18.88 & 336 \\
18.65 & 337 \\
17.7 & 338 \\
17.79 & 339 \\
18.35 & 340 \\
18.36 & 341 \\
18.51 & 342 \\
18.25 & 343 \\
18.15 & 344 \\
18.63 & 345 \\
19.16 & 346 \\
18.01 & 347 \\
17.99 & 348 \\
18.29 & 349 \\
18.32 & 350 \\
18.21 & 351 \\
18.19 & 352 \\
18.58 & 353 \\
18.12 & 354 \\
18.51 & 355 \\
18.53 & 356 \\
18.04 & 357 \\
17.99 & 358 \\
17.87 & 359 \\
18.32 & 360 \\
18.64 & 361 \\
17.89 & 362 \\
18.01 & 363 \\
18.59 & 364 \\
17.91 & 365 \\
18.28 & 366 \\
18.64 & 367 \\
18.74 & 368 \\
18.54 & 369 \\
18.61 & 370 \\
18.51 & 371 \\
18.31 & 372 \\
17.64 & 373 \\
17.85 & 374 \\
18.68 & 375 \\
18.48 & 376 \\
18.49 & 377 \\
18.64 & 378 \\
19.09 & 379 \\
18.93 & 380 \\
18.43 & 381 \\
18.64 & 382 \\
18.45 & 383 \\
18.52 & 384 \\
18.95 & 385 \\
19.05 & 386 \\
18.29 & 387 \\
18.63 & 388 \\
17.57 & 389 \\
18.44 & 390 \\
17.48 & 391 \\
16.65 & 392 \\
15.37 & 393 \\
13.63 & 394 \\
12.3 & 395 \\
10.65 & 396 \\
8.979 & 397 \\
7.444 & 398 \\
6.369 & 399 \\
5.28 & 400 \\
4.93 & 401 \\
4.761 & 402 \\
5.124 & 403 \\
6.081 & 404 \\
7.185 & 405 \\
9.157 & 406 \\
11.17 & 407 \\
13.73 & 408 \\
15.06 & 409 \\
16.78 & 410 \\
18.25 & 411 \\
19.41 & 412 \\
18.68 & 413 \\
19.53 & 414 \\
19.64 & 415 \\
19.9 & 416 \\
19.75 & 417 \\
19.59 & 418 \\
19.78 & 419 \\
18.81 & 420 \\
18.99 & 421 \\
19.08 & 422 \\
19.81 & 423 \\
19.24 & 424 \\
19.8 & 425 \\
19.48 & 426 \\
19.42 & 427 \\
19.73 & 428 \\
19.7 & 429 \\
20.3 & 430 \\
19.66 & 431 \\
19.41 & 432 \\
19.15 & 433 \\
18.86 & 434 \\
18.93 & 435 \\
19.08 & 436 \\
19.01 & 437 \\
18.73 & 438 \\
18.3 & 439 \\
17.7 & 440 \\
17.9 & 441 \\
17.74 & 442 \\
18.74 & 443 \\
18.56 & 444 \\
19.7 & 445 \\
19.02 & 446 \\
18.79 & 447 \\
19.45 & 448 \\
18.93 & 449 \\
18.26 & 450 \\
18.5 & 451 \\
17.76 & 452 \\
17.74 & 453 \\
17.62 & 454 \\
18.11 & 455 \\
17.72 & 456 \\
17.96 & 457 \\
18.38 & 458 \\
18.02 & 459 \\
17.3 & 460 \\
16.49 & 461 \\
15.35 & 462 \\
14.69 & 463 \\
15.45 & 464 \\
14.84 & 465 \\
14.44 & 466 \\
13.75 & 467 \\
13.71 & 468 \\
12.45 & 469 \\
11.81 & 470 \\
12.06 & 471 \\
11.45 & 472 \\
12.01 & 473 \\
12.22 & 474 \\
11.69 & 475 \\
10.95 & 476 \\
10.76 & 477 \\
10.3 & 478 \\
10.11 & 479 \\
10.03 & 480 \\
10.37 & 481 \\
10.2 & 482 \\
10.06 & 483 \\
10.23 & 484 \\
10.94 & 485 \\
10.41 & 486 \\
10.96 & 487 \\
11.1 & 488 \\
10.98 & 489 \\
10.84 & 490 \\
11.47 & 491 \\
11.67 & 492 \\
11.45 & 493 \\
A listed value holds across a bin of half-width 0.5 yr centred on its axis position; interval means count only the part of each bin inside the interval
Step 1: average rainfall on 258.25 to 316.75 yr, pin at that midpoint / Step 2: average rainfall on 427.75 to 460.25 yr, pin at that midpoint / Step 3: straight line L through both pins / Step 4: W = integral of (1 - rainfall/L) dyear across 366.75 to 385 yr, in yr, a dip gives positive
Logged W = 1.8 yr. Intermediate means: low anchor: 23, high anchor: 18.6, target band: 18.5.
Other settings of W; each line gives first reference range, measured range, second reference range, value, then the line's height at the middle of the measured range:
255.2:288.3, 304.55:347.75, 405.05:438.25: 4.5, 22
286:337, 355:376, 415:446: 1.9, 20.2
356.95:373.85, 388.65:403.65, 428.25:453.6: 6.2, 18.5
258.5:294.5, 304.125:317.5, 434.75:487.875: 0.7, 22.2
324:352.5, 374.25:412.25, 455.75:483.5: 5.4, 16.5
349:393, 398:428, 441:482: 3.3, 16.9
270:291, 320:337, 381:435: 0.6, 20.5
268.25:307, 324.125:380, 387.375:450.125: 3.0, 19.7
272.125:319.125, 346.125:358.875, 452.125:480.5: 0.8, 19.5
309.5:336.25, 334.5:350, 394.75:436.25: 0.6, 19.1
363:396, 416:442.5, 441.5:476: -3.8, 16.8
